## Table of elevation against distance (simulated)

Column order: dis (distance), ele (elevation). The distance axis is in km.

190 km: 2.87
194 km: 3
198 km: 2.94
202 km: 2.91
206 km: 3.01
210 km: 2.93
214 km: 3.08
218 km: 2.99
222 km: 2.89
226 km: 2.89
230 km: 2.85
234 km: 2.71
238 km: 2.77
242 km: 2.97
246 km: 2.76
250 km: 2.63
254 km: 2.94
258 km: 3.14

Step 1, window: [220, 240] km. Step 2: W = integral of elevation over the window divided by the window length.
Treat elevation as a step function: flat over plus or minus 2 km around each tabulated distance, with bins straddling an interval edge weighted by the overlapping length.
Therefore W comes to 2.82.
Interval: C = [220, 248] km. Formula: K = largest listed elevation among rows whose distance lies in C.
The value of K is 2.97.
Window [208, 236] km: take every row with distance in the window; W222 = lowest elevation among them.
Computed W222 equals 2.71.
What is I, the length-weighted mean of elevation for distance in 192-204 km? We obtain 2.95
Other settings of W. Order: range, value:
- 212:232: 2.94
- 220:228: 2.89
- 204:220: 3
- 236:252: 2.78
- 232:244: 2.82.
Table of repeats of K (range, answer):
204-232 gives 3.08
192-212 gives 3.01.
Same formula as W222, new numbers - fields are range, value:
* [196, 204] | 2.91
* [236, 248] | 2.76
